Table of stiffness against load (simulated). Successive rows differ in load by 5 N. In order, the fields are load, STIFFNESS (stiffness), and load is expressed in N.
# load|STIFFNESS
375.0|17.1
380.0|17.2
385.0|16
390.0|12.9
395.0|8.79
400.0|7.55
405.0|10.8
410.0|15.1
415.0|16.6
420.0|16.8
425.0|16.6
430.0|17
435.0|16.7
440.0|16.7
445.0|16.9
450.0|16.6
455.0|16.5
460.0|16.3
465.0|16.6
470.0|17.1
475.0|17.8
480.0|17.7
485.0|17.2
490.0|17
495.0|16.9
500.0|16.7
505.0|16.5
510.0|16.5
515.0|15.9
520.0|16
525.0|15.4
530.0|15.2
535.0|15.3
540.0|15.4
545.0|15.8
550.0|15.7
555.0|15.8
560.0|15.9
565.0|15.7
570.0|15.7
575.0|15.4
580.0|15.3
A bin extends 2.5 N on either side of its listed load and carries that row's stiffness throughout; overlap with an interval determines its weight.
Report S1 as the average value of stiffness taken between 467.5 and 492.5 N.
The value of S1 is 17.4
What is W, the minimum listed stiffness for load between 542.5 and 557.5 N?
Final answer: 15.7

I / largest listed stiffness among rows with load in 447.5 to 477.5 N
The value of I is 17.8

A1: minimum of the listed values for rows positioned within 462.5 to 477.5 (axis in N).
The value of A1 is 16.6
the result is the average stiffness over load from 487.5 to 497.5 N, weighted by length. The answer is 16.9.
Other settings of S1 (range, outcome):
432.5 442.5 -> 16.7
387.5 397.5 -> 10.8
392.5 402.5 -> 8.17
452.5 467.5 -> 16.5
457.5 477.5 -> 16.9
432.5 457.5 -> 16.7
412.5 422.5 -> 16.7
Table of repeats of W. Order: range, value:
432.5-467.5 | 16.3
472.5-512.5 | 16.5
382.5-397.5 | 8.79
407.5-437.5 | 15.1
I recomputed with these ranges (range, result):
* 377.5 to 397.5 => 17.2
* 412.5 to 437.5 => 17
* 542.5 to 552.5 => 15.8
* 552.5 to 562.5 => 15.9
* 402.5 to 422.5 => 16.8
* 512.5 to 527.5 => 16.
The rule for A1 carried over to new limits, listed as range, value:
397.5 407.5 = 7.55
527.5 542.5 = 15.2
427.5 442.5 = 16.7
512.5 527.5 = 15.4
